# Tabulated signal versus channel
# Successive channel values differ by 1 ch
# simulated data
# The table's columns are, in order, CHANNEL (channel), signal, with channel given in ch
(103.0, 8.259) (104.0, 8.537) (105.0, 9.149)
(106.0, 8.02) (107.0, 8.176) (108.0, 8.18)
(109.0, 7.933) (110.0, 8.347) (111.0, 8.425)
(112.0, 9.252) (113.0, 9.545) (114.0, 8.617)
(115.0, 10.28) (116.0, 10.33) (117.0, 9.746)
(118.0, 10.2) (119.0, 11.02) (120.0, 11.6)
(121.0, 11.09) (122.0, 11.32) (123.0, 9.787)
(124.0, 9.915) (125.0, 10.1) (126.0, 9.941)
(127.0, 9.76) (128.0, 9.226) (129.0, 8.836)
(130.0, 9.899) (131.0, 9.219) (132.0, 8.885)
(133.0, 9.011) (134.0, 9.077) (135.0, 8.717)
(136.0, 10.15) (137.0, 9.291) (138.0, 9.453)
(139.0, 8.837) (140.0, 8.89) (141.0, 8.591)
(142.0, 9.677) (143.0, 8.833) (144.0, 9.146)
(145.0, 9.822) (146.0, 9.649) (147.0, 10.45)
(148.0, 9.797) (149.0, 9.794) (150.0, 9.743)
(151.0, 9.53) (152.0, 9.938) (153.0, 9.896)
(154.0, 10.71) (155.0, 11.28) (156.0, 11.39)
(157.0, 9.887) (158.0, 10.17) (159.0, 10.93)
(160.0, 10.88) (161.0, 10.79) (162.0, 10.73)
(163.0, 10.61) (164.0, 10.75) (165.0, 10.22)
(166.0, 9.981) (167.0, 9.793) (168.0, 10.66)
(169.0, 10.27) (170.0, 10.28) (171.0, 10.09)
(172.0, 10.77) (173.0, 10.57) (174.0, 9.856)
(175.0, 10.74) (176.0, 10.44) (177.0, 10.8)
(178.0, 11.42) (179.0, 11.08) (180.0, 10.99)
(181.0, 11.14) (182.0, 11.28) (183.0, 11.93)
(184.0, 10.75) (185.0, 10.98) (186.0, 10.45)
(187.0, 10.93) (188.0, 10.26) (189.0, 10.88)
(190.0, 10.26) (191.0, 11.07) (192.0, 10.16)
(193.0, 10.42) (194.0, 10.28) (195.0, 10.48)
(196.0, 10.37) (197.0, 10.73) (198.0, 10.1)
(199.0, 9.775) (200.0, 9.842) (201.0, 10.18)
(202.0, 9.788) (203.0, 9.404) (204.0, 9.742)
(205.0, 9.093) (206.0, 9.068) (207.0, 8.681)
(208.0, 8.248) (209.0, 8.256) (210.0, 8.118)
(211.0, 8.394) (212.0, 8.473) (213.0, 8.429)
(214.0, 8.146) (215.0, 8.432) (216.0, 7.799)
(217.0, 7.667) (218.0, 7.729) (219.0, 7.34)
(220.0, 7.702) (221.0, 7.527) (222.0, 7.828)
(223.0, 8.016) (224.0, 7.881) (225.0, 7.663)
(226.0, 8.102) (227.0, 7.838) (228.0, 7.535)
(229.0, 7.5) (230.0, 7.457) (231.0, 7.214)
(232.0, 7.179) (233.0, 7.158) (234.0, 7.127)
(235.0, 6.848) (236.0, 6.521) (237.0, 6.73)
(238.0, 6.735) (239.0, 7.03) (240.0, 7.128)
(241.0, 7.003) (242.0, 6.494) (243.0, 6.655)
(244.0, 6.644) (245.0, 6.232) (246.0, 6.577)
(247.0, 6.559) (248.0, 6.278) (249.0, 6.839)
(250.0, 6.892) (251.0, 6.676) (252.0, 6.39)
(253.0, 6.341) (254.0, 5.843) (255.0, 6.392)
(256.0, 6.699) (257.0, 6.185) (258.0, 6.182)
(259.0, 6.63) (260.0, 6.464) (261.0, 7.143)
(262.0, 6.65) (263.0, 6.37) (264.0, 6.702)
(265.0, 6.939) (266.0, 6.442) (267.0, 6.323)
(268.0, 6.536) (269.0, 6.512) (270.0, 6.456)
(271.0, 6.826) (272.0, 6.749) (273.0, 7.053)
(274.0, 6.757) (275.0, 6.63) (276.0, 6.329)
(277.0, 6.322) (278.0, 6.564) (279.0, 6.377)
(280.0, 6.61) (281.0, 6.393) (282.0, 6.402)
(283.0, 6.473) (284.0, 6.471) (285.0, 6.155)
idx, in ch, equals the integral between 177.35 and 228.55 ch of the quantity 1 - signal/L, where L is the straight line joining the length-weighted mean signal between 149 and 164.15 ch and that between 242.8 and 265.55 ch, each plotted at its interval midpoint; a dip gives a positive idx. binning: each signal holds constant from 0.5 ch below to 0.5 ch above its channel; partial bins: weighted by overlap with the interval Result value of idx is -4.5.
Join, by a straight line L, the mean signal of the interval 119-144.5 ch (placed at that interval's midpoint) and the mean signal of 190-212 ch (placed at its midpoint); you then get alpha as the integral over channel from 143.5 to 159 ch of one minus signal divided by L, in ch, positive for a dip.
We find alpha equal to -0.8 ch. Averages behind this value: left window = 9.6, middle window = 10.1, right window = 9.62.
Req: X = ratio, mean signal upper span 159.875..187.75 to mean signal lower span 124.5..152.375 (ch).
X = 1.13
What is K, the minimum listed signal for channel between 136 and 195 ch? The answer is 8.591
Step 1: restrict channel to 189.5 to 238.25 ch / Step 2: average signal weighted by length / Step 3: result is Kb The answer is 8.52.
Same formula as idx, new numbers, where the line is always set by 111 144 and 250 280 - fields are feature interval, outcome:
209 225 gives -0.7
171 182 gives -2.9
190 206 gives -4.0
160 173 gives -2.5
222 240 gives -0.1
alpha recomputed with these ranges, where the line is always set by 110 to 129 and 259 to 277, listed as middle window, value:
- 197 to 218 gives -2.4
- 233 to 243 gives 0.6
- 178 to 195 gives -4.8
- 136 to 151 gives -0.1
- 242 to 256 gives 1.1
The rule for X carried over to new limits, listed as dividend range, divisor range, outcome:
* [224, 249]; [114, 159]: 0.71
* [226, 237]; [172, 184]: 0.66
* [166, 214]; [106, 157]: 1.05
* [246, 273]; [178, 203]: 0.62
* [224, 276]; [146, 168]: 0.66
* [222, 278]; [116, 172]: 0.68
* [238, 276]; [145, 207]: 0.64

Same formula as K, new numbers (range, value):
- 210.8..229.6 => 7.34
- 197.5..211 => 8.118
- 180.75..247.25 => 6.232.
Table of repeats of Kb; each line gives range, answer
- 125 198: 10.2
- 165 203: 10.5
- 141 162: 10.1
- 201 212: 8.92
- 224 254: 6.94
